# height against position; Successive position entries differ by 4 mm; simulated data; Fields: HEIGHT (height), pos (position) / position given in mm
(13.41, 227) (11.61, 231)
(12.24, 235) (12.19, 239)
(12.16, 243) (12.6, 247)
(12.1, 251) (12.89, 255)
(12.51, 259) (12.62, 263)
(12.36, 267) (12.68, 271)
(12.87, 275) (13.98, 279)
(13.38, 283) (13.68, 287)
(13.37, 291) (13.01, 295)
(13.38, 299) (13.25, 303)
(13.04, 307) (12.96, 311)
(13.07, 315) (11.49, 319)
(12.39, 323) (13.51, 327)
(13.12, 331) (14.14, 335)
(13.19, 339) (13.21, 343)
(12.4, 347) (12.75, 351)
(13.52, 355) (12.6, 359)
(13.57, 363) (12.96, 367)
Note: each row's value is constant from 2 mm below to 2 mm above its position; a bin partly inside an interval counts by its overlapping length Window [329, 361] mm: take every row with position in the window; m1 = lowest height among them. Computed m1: 12.4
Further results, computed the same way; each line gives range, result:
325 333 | 13.12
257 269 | 12.36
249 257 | 12.1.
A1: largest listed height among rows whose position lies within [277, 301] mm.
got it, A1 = 13.98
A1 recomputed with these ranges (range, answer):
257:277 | 12.87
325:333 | 13.51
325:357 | 14.14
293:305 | 13.38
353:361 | 13.52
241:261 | 12.89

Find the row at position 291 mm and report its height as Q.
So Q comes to 13.37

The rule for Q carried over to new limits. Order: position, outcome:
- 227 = 13.41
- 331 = 13.12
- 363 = 13.57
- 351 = 12.75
